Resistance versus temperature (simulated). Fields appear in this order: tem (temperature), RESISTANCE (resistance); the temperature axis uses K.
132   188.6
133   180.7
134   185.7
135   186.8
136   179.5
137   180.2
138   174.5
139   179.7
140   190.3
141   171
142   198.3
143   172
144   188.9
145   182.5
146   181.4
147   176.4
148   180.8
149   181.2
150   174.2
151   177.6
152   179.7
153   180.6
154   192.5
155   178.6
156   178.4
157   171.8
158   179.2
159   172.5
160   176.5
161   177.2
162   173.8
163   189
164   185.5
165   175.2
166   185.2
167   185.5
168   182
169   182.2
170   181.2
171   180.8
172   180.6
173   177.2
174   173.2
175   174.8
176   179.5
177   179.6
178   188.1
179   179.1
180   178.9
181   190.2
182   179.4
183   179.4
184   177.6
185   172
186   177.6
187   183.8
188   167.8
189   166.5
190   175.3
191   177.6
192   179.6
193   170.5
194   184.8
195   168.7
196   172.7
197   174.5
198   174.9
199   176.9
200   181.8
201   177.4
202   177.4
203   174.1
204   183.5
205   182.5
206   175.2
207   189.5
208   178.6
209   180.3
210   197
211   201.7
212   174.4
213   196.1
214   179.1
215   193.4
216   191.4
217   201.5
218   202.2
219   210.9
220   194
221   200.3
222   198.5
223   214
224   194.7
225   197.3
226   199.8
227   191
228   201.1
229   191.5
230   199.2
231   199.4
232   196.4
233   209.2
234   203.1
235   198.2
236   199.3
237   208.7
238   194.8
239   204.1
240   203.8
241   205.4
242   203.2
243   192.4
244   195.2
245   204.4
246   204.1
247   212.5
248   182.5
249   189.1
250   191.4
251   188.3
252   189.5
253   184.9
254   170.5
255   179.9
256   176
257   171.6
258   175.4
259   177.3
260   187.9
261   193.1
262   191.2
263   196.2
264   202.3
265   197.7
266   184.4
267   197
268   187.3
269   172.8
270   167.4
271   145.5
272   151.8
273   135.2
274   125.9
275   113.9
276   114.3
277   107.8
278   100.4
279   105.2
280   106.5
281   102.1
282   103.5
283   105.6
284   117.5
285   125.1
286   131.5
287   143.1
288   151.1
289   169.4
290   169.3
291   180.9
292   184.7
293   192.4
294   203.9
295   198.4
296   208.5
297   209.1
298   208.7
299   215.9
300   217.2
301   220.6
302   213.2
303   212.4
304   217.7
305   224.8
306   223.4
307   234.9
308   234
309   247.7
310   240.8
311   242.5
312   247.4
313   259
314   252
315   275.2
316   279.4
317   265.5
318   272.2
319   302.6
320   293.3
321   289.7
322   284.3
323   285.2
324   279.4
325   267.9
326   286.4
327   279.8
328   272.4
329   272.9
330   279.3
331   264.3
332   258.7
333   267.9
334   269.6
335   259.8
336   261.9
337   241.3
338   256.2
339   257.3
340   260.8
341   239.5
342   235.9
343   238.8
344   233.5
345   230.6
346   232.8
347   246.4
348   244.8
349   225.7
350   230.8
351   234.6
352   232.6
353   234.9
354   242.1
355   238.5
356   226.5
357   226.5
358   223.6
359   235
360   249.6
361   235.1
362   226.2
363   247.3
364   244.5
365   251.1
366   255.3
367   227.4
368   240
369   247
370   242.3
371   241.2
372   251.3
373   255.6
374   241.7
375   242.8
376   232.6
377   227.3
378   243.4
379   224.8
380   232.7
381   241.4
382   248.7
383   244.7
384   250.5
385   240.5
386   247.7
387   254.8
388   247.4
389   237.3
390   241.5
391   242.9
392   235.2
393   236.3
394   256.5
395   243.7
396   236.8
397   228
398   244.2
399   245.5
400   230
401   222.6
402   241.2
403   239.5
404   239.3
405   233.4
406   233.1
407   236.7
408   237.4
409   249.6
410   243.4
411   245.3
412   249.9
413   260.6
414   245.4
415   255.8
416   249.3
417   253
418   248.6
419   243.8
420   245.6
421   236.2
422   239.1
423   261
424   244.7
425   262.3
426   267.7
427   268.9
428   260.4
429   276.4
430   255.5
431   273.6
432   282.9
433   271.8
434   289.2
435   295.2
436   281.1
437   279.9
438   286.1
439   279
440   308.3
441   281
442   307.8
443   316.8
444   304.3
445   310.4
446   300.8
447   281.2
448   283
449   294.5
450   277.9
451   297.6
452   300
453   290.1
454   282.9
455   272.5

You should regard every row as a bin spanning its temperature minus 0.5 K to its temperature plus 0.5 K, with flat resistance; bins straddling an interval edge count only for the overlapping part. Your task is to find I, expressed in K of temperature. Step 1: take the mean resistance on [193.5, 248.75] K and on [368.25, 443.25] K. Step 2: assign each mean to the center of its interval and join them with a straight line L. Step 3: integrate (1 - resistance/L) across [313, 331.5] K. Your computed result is -4.3 K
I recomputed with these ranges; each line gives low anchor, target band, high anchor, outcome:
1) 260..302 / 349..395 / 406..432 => -3.8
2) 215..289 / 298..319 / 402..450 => -3.6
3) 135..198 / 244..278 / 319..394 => 6.2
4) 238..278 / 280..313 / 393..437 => 1.1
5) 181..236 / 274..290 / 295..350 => 7.5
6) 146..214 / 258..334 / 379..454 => 5.3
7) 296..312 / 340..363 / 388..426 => -0.2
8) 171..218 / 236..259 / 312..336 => 2.8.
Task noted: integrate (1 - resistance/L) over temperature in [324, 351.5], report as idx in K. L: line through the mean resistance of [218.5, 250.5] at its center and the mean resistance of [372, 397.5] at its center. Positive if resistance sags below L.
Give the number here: -3.1 K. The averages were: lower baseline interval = 200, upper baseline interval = 242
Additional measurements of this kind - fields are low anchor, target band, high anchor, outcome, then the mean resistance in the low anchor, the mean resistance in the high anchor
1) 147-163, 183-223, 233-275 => -0.3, 179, 186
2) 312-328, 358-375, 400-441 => 1.6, 277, 257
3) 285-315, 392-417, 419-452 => 2.0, 208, 279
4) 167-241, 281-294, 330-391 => 4.1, 187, 243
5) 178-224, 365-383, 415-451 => 0.7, 184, 275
